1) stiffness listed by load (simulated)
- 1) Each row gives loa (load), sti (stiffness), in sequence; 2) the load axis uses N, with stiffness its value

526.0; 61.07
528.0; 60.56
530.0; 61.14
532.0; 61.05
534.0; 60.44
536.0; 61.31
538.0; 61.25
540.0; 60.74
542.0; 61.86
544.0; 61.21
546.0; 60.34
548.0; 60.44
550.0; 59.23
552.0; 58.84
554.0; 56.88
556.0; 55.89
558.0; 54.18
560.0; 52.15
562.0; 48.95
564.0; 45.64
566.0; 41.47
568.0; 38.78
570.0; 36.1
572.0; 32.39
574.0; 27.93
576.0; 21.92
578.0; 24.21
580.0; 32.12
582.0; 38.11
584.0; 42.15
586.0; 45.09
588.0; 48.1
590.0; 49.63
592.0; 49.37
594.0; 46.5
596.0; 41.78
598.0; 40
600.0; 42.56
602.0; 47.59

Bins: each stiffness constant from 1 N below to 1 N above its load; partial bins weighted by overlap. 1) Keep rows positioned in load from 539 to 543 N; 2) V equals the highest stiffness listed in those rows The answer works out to 61.86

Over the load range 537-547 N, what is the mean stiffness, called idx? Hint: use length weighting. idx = 61.1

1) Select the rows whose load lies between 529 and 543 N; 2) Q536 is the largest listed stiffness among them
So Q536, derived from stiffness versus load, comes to 61.86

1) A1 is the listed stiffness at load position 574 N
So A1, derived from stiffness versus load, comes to 27.93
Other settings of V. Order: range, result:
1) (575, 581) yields 32.12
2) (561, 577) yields 48.95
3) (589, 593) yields 49.63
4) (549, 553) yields 59.23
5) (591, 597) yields 49.37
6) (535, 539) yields 61.31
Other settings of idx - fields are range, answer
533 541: 60.9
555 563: 52.8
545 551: 60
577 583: 31.5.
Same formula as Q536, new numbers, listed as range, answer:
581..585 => 42.15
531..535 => 61.05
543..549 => 61.21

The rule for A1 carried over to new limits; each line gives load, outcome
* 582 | 38.11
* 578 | 24.21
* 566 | 41.47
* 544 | 61.21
